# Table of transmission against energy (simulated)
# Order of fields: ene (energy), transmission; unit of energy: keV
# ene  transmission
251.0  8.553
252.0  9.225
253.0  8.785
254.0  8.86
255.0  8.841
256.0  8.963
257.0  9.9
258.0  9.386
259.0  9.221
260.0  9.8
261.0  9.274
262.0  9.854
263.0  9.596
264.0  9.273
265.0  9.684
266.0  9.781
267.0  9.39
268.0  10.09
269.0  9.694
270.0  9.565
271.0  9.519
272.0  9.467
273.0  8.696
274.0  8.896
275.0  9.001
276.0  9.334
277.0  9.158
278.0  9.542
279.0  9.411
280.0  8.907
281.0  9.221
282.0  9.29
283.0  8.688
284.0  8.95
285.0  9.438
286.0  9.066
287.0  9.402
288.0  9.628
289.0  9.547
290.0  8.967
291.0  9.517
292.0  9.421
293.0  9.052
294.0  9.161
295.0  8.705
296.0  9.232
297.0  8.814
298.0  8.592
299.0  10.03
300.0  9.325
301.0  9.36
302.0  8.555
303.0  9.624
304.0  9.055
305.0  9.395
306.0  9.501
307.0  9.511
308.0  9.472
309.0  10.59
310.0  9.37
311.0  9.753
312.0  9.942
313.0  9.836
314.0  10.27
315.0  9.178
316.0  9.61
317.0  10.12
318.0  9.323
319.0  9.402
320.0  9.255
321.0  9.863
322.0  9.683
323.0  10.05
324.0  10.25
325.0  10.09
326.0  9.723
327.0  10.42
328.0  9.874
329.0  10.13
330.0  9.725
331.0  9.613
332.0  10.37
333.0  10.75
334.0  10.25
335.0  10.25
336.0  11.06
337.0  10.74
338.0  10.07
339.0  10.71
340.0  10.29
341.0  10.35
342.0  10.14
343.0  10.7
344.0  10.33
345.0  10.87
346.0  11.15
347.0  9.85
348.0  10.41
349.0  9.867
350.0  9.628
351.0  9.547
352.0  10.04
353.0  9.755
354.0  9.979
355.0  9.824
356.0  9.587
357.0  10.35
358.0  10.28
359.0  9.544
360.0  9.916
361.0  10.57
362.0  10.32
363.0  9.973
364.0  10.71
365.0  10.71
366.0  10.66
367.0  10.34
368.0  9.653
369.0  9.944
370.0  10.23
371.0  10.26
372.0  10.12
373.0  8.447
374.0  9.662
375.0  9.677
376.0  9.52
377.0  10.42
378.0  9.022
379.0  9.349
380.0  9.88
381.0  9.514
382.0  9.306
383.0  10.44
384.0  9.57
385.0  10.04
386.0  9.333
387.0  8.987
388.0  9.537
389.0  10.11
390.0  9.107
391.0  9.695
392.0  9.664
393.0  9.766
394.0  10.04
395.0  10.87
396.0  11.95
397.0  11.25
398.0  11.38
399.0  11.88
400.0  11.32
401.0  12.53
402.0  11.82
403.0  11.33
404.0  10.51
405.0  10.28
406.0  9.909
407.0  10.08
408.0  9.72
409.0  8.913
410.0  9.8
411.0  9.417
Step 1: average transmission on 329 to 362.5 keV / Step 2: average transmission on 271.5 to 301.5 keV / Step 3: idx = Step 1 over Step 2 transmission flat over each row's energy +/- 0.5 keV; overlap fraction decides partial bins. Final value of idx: 1.1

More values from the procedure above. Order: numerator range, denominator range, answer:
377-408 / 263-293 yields 1.10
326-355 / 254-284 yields 1.09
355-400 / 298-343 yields 1.02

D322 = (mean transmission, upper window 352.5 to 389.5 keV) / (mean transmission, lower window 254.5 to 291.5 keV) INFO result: 1.06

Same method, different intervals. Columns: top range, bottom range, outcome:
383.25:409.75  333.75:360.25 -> 1.02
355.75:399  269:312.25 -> 1.08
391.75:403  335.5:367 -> 1.09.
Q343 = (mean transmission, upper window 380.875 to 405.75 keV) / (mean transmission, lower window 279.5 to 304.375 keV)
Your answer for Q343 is 1.1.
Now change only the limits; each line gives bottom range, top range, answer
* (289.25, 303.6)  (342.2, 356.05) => 1.10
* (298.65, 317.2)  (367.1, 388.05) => 1.01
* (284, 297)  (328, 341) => 1.12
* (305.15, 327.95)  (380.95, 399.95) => 1.04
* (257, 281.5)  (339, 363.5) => 1.08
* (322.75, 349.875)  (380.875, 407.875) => 1.01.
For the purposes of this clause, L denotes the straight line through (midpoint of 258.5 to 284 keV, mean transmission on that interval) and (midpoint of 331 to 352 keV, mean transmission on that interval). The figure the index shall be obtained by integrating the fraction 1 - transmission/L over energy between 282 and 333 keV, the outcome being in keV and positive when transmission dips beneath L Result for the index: 1.7 keV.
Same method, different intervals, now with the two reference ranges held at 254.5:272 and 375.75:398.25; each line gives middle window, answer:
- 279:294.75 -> 0.63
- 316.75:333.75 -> -0.34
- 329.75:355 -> -1.21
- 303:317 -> 0.01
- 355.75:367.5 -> -0.49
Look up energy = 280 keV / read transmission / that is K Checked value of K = 8.907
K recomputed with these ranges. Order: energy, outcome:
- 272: 9.467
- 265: 9.684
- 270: 9.565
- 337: 10.74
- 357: 10.35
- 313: 9.836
